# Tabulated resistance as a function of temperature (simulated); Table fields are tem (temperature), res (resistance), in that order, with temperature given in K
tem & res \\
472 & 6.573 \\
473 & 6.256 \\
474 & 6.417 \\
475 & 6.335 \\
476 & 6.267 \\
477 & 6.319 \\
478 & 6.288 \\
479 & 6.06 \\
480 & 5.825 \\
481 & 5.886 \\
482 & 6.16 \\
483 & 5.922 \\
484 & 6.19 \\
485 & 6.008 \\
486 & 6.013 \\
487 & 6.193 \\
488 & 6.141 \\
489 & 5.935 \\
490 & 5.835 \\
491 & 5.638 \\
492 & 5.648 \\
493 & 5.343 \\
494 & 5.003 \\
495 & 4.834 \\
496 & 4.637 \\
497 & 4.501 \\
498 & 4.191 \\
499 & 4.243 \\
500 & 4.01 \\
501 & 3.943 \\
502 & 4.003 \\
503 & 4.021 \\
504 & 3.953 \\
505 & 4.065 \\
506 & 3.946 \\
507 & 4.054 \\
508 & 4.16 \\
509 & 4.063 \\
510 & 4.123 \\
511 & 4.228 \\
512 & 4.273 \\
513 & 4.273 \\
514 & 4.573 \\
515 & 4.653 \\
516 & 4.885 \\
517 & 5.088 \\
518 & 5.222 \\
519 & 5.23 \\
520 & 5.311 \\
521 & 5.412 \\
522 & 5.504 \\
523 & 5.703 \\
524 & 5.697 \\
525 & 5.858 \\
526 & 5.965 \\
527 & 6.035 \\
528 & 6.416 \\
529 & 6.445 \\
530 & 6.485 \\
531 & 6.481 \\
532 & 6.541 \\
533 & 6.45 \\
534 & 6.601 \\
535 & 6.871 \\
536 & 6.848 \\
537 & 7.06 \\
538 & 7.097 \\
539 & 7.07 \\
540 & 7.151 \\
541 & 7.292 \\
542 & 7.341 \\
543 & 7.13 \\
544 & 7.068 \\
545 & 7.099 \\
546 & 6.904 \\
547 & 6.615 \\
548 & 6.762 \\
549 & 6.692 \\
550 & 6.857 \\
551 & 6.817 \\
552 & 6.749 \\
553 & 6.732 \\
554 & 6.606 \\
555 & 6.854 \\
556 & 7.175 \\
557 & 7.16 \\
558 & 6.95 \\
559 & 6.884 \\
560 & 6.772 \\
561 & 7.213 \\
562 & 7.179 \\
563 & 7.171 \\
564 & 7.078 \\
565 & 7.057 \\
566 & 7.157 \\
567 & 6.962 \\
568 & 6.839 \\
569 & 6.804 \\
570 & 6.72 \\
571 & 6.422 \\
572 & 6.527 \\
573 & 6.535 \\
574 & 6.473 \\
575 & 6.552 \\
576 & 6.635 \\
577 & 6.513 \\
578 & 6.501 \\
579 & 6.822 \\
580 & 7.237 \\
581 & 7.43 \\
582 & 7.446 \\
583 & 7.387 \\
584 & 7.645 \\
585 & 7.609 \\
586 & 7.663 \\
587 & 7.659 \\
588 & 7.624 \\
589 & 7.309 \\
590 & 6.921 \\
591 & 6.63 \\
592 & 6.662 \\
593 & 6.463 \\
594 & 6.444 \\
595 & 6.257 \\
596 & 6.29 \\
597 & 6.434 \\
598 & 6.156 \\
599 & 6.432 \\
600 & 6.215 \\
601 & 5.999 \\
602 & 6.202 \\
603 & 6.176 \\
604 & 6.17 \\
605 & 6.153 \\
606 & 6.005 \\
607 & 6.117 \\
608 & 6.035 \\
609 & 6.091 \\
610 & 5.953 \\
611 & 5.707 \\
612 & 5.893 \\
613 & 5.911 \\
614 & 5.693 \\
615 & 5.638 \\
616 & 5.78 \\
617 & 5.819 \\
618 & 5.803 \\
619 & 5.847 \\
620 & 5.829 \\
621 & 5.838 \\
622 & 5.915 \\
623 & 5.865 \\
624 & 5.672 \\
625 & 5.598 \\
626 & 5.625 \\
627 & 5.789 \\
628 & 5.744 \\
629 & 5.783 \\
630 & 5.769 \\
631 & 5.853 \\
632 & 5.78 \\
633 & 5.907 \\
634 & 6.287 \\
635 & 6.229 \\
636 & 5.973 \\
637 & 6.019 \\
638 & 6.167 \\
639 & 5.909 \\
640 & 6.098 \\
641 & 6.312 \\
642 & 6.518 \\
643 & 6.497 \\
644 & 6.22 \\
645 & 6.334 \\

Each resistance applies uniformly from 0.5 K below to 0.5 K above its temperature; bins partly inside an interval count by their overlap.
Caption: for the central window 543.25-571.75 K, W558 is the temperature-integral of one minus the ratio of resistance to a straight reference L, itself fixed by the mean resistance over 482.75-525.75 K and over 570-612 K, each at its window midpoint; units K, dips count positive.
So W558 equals -4.5 K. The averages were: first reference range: 4.94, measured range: 6.9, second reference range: 6.61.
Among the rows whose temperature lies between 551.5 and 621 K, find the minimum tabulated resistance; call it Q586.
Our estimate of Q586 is 5.638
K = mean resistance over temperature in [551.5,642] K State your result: 6.44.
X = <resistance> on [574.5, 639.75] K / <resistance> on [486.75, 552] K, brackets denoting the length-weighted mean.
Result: 1.12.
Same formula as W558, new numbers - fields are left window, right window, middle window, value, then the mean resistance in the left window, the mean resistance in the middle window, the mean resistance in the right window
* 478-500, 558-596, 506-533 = 3.47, 5.52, 5.25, 6.94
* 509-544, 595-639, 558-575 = -2.65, 5.91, 6.86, 5.96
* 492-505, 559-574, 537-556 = -2.48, 4.43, 6.94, 6.87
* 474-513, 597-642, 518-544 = -4.92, 5.12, 6.39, 5.96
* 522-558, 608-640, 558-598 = -3.77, 6.69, 6.91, 5.87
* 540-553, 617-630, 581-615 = -1.94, 6.94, 6.53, 5.78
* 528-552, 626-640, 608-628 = 0.90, 6.84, 5.81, 5.93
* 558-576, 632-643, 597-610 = 0.66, 6.84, 6.15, 6.14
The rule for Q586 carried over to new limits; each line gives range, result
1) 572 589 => 6.473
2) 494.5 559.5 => 3.943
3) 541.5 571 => 6.422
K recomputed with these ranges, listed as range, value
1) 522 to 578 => 6.73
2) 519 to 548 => 6.5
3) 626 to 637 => 5.9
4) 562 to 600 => 6.87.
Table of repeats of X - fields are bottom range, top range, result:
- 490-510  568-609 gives 1.50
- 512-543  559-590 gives 1.16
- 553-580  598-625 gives 0.87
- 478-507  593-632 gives 1.16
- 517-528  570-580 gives 1.18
